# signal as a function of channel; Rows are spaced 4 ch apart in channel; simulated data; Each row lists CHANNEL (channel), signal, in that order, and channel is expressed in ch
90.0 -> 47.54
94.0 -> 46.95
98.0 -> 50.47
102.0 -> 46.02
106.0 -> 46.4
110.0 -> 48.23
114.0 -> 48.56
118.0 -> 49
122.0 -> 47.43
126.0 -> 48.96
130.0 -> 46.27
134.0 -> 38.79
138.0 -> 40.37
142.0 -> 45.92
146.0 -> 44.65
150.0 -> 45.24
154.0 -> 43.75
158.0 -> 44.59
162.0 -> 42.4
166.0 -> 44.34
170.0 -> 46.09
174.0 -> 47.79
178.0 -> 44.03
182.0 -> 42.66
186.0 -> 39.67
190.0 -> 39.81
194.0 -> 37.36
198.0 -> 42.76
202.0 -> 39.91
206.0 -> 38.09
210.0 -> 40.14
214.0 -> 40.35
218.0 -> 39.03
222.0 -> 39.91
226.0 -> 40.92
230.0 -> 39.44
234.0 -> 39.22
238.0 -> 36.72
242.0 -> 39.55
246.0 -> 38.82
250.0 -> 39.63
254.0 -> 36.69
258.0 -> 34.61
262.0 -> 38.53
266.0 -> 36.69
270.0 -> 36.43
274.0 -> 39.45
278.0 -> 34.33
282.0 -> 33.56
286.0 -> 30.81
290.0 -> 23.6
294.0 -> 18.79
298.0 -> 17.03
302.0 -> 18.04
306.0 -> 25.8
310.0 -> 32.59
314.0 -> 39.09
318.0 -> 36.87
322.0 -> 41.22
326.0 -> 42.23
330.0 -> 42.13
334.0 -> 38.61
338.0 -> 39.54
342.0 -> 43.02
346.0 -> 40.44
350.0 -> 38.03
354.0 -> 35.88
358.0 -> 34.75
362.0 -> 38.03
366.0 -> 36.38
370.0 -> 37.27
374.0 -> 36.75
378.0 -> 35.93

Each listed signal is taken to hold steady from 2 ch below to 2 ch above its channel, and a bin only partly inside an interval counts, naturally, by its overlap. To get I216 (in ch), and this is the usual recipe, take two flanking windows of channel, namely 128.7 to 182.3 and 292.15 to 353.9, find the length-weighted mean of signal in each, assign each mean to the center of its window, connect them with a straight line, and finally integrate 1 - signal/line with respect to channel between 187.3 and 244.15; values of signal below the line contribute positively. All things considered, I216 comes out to 1.5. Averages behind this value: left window 44.1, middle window 39.5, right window 34.3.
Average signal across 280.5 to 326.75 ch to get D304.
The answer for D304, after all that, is 29.6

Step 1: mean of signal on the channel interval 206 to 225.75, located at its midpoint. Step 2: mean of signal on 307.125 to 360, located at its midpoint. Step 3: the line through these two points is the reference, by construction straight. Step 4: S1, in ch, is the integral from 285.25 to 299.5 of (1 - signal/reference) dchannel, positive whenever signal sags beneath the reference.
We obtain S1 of 6.2 ch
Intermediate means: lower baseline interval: 39.8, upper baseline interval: 38.6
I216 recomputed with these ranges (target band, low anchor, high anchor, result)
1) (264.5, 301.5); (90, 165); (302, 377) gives 9.4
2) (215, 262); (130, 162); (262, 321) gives -4.4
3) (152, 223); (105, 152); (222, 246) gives 0.5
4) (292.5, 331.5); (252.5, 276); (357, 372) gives 5.8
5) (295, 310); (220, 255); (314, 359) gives 6.7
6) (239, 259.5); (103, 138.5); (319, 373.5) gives 2.0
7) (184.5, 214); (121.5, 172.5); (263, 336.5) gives 0.5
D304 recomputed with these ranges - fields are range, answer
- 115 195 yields 44.1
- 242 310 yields 31.7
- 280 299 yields 25.2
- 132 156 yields 43.1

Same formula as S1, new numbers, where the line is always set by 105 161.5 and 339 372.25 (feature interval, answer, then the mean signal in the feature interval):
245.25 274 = 2.7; 37.4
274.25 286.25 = 1.9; 34.2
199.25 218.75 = 1.5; 39.7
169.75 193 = 0.5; 42.9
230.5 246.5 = 1.3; 38.6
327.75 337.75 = -0.4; 40.3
